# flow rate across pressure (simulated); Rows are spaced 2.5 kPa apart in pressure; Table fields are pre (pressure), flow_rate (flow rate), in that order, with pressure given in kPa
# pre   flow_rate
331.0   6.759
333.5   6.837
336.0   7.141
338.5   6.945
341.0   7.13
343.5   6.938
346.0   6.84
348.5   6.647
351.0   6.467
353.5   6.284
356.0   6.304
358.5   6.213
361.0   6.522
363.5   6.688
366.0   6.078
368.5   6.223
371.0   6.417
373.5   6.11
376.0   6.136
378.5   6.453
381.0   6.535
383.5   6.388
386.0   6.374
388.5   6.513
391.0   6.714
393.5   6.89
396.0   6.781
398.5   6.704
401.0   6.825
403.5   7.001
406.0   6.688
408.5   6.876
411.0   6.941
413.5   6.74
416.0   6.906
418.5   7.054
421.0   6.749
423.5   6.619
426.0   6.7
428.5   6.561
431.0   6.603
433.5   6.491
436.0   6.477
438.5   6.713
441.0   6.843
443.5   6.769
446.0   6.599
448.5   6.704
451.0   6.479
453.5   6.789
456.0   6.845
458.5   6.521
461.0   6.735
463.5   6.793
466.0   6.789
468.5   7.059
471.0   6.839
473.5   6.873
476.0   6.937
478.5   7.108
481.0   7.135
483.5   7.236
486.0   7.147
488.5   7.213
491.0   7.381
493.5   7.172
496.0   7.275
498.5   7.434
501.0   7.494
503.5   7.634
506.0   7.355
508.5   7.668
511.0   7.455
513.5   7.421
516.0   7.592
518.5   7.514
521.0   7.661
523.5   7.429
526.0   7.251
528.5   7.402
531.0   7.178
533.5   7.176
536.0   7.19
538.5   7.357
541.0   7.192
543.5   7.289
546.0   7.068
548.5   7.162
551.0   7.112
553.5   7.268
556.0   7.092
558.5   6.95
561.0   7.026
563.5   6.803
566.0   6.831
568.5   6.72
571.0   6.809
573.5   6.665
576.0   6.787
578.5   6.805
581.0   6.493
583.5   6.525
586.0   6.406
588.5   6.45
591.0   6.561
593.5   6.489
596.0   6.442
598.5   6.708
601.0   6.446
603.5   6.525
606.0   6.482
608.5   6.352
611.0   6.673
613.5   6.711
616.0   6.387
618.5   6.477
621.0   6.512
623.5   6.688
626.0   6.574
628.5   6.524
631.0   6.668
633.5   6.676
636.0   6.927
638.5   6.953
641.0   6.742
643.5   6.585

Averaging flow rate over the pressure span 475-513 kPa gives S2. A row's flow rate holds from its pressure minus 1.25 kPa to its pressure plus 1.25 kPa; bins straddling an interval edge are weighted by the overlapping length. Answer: 7.31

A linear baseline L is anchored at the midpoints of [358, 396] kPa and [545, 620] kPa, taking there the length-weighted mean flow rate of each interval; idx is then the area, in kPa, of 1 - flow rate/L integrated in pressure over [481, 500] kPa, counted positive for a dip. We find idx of -2.0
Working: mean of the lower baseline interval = 6.43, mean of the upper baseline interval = 6.71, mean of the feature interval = 7.26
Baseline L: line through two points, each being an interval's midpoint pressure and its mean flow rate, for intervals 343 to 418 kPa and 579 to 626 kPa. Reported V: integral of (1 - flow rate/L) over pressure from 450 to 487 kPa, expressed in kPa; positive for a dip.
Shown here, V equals -1.9 kPa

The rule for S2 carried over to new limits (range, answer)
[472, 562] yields 7.27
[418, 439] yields 6.65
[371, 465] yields 6.66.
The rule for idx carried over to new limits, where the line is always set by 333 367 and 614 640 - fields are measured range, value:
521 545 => -2.3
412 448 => -0.3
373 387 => 0.6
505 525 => -2.6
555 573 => -0.6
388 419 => -0.8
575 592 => 0.2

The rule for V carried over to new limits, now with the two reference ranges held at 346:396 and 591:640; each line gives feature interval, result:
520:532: -1.6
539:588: -2.5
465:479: -0.9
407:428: -1.1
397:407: -0.5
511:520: -1.3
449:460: -0.3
